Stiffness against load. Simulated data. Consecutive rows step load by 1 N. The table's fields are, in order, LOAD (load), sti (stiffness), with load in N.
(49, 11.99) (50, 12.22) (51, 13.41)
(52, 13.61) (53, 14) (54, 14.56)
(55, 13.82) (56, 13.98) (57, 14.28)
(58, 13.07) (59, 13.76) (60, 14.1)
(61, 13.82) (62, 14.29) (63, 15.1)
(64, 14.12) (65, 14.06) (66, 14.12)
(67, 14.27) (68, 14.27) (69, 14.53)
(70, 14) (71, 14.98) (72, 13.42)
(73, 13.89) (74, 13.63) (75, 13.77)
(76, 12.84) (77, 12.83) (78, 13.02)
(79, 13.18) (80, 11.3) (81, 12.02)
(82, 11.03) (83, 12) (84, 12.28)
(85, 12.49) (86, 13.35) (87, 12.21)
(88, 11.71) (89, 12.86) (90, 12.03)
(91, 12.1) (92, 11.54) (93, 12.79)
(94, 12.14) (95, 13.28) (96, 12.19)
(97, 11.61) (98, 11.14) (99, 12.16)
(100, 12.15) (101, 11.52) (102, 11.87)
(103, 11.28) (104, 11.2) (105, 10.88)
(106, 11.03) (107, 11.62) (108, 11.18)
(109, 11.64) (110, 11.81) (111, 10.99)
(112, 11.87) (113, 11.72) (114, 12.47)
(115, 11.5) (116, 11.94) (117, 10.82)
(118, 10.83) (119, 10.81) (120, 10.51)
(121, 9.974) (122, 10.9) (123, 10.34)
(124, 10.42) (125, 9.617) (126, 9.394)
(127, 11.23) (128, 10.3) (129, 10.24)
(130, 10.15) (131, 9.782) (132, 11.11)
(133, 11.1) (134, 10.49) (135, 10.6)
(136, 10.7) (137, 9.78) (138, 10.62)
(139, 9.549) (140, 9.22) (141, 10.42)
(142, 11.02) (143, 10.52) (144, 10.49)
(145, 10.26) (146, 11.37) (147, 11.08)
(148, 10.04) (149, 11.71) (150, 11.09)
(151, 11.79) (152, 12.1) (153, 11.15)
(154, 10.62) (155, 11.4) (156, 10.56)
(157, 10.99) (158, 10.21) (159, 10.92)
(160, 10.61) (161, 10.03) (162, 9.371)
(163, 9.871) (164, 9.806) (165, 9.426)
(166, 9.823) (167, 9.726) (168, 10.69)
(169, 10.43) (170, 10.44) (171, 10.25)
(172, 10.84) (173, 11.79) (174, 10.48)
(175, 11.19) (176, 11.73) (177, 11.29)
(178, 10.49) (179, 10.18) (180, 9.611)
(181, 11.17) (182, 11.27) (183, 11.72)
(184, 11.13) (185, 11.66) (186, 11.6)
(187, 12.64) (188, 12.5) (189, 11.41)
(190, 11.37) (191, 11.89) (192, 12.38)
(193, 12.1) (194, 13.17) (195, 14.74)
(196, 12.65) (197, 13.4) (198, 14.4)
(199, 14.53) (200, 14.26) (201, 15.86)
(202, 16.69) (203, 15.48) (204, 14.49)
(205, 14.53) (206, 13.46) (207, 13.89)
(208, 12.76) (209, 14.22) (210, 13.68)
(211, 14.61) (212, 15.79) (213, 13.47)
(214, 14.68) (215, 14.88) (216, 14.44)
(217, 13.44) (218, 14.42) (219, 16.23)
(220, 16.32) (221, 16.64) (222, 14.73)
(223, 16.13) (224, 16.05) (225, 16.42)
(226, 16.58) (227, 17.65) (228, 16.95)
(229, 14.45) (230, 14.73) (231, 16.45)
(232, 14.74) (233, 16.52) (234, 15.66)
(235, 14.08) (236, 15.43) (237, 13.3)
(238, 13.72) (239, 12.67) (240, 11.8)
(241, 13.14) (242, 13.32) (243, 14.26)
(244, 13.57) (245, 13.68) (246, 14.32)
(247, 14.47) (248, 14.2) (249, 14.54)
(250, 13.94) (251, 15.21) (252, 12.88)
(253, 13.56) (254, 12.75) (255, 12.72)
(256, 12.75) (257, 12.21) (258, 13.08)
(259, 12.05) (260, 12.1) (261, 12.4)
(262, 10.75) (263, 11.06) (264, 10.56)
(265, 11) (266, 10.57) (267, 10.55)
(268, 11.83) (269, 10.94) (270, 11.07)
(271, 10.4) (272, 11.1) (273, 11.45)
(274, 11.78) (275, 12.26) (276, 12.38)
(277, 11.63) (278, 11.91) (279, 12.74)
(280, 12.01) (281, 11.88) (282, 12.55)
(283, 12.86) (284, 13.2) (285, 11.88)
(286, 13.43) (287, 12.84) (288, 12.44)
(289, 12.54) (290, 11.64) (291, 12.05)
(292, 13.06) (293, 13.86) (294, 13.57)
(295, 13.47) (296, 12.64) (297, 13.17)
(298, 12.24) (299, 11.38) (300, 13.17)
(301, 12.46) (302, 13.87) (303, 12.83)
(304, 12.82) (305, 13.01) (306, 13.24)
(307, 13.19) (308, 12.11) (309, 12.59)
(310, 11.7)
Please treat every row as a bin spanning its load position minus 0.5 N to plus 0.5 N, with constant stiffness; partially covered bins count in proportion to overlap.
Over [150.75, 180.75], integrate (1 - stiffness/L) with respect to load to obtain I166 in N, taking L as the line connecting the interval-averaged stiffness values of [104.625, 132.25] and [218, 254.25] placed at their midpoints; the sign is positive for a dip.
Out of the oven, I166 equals 4.5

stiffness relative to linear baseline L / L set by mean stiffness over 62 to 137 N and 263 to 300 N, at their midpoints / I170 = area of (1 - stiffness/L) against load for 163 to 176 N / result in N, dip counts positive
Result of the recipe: 1.7 N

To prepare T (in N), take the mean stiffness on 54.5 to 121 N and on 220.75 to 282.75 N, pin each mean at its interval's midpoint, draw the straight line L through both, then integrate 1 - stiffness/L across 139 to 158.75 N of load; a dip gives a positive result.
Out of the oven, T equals 3.10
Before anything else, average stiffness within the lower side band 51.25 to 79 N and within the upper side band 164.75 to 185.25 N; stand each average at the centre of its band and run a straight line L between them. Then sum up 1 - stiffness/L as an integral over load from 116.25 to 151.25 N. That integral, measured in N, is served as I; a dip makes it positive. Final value 4.09 N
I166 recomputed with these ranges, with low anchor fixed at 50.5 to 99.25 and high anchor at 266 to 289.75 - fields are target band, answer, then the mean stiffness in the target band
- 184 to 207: -1.7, 13.4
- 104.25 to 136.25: 5.0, 10.9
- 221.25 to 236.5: -4.4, 15.8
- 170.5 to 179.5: 1.2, 10.9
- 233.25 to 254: -3.0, 13.9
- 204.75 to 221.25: -2.9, 14.5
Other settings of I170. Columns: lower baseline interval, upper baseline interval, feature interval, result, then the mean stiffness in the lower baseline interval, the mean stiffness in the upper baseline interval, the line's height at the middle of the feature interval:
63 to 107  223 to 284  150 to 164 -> 2.4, 12.6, 13.2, 12.9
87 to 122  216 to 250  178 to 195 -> 2.5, 11.6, 14.8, 13.7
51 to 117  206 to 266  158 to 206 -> 6.3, 12.7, 14.1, 13.6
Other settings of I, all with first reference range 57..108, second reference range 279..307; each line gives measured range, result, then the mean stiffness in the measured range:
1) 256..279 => 2.2 N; 11.6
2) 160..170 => 2.2 N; 9.97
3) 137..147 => 1.9 N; 10.4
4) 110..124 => 1.8 N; 11.1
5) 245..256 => -0.9 N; 13.8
